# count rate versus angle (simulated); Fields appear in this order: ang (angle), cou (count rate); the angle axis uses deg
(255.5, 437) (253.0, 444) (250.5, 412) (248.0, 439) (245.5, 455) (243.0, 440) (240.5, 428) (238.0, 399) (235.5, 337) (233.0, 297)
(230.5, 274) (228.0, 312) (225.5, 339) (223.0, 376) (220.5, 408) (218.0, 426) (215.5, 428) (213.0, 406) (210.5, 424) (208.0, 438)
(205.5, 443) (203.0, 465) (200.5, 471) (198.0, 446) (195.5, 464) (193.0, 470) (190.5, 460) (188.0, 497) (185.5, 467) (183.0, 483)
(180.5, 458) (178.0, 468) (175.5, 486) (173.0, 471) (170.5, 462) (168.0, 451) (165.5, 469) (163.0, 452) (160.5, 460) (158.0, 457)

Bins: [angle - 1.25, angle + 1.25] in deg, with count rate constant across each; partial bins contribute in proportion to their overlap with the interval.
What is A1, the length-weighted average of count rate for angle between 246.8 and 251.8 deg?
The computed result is 426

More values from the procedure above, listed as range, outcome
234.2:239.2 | 367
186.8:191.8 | 478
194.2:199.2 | 455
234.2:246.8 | 411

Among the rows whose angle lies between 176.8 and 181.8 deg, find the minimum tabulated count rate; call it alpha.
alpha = 458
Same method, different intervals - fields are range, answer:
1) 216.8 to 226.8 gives 339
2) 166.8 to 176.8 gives 451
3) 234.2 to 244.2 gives 337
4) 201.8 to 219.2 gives 406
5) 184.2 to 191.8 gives 460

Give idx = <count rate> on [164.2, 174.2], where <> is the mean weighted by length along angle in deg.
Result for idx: 463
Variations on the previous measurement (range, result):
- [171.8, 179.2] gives 475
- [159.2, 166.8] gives 460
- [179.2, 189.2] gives 476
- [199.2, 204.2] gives 468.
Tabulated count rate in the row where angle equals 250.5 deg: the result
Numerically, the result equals 412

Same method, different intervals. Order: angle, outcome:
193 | 470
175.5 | 486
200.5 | 471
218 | 426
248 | 439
